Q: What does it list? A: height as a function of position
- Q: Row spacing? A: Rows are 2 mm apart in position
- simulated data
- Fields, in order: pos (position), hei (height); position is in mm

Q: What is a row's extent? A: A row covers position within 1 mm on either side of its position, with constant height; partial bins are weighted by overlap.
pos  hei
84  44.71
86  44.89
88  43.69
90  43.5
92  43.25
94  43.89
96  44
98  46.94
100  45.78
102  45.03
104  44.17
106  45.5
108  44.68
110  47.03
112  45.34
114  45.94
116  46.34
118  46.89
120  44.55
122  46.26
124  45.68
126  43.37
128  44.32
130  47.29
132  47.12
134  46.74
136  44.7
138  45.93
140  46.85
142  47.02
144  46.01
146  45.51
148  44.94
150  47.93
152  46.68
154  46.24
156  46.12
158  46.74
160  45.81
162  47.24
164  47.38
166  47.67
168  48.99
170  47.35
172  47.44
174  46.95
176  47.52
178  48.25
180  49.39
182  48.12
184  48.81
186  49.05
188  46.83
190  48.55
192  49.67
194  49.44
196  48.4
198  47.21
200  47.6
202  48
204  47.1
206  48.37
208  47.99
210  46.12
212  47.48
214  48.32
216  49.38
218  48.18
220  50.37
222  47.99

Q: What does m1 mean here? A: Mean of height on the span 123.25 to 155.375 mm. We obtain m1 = 46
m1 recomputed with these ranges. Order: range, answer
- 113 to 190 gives 46.8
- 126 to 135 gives 46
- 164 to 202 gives 48.2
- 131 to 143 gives 46.4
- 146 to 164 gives 46.5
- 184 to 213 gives 48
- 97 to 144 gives 45.8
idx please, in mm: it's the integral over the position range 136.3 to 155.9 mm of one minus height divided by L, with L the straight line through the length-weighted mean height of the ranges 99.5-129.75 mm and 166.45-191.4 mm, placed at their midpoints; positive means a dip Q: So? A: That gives 0.2 mm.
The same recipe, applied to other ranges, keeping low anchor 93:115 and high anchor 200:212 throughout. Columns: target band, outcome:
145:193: -0.8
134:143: 0.0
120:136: 0.1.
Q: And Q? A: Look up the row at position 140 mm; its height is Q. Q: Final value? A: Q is 46.85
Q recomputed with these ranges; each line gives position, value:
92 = 43.25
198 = 47.21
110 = 47.03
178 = 48.25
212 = 47.48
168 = 48.99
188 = 46.83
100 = 45.78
